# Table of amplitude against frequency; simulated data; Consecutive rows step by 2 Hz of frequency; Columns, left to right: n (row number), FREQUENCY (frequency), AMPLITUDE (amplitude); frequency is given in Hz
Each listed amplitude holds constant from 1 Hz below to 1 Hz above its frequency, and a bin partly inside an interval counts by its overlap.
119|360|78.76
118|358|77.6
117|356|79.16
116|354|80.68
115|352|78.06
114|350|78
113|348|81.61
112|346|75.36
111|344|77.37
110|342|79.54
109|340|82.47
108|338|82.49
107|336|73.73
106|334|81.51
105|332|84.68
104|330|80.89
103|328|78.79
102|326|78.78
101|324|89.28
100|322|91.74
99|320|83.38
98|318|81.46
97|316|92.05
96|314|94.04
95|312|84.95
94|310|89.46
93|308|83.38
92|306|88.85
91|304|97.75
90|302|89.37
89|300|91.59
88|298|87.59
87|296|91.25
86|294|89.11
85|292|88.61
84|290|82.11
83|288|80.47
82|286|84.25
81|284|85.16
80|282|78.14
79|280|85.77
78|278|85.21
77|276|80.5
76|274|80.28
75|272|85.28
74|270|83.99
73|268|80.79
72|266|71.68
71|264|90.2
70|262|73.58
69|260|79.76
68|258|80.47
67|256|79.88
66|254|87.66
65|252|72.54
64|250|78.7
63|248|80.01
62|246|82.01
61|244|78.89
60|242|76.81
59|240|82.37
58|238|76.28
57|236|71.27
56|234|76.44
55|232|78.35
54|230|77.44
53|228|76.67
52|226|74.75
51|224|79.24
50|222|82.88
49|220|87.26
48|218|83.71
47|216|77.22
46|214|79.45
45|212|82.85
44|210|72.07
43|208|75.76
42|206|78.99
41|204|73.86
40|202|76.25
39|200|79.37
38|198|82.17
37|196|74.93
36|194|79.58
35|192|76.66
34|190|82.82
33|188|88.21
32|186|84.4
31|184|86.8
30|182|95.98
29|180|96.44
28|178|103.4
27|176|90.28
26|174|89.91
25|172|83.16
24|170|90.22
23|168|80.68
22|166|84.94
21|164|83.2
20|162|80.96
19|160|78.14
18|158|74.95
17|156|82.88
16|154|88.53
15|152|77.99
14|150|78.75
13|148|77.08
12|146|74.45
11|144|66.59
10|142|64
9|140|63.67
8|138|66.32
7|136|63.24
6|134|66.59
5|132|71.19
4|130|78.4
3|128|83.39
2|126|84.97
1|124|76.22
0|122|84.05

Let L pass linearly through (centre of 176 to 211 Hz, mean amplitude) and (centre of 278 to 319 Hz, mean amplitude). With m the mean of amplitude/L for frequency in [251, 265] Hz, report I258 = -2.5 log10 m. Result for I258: 0.066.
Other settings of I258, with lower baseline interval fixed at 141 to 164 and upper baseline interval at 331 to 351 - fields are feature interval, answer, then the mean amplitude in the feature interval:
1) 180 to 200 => -0.09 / 83.9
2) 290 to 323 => -0.12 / 88.8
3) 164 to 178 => -0.13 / 87.5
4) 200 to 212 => 0.02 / 76.3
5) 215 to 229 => -0.03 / 80.2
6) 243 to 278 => -0.03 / 80.5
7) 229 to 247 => 0.01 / 77.8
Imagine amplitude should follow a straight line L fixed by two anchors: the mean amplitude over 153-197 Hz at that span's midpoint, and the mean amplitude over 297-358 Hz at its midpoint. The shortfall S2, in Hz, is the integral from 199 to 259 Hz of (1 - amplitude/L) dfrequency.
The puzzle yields 4.3 Hz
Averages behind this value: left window 85.3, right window 83.8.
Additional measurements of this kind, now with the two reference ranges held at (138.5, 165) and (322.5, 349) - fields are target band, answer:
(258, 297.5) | -1.84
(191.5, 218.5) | -0.20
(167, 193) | -3.93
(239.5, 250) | -0.18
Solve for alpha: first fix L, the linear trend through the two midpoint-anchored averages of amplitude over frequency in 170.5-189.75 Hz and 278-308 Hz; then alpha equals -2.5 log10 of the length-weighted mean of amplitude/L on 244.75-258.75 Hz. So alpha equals 0.11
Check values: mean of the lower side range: 90.6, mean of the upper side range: 87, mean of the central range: 80.2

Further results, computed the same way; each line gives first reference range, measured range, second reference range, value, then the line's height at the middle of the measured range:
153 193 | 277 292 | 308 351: 0.01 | 83.9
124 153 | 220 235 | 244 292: 0.00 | 78.7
